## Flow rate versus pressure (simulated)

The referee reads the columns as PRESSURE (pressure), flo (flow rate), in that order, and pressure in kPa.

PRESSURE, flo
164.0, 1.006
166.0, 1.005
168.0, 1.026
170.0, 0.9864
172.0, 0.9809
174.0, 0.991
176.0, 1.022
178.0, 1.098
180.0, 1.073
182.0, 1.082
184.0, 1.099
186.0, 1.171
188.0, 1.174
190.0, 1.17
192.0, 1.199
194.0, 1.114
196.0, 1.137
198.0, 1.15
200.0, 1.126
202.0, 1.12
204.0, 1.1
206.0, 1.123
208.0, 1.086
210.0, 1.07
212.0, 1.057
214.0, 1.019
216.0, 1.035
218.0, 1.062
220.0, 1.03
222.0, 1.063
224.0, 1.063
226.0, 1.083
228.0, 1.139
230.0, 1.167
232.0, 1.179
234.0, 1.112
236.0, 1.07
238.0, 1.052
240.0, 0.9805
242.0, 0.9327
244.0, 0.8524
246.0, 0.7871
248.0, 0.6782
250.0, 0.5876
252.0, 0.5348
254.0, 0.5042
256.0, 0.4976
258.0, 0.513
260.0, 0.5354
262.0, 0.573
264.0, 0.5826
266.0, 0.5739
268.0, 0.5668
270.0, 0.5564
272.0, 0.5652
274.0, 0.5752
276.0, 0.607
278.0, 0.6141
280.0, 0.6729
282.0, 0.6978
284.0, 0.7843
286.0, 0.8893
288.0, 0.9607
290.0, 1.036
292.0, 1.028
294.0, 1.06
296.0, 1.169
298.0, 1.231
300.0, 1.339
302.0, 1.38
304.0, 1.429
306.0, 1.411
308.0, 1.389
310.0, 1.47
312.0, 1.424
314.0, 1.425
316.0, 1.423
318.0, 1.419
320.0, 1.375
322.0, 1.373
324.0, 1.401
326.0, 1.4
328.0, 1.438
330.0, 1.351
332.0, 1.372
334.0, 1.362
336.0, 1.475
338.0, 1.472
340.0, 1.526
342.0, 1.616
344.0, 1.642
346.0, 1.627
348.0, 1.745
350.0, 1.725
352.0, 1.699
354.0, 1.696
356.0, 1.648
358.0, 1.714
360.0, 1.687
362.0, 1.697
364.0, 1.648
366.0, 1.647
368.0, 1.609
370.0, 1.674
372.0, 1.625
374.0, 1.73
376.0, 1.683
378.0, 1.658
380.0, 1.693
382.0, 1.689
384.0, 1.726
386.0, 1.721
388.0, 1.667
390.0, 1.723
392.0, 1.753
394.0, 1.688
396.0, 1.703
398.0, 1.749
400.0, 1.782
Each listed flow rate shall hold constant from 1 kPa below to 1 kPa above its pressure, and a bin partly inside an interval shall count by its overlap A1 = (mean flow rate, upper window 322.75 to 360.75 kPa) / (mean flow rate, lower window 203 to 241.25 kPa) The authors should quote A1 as 1.4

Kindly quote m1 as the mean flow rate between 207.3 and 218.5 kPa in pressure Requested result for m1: 1.05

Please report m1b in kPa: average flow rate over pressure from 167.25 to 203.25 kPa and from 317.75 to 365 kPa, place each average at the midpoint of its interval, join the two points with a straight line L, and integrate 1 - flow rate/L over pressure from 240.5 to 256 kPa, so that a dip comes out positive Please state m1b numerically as 7.1 kPa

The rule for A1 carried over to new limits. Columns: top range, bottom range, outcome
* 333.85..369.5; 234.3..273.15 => 2.37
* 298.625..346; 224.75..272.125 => 1.83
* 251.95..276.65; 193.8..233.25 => 0.50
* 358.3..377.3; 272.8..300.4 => 1.87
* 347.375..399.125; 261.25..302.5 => 2.05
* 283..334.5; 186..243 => 1.17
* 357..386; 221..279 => 2.16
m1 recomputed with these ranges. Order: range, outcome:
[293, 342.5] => 1.39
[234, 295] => 0.735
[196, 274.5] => 0.885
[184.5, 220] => 1.11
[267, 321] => 1.06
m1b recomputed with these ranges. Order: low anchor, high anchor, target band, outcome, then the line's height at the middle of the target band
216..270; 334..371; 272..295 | 6.8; 1.13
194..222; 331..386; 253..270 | 9.8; 1.28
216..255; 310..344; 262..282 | 9.6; 1.14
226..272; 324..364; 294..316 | -1.9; 1.24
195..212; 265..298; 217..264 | 5.1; 0.957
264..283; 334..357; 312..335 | -1.8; 1.3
